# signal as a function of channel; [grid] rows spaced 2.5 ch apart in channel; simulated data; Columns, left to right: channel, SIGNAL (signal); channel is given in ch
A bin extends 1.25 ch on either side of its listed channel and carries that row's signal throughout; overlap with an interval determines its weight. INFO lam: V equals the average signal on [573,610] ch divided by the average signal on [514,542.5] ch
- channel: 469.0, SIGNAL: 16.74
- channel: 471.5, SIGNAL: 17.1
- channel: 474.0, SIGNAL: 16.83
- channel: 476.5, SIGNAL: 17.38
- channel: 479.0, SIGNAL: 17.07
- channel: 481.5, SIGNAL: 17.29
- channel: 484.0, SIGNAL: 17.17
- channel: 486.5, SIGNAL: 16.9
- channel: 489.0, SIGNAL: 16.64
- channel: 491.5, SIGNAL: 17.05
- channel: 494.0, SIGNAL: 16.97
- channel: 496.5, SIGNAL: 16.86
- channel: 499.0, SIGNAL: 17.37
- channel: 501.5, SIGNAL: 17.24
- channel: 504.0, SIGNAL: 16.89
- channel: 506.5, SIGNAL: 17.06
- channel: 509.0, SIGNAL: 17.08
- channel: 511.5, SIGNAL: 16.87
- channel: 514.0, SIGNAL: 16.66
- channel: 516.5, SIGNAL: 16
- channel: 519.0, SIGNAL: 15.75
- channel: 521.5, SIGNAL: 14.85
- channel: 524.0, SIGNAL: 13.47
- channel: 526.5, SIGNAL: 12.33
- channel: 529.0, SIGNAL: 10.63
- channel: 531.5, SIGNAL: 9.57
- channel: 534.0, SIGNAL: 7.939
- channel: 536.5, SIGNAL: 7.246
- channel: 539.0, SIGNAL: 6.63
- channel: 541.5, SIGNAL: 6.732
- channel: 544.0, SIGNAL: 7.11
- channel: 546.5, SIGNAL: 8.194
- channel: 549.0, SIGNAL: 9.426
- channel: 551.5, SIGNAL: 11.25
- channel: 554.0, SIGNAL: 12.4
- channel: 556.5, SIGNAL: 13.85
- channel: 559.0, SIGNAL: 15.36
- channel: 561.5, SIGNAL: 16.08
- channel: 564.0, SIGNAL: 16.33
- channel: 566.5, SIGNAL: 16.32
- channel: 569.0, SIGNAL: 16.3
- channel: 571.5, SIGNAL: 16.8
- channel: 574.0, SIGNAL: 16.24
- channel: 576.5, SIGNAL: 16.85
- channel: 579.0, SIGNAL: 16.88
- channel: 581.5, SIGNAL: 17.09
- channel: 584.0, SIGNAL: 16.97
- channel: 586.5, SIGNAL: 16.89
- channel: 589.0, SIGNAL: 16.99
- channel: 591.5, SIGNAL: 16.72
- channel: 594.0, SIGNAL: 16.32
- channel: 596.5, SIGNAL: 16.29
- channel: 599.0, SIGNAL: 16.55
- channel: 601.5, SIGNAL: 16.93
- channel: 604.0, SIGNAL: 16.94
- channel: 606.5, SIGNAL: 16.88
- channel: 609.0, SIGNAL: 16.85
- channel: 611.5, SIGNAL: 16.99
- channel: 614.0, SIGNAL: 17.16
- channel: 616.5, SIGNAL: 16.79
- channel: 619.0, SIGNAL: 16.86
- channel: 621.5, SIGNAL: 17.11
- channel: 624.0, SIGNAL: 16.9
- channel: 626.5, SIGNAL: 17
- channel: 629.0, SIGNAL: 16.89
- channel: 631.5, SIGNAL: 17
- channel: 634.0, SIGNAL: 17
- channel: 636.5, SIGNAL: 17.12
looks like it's 1.5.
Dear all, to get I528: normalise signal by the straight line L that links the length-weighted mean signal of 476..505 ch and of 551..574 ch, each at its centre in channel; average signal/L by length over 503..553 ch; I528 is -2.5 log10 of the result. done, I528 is 0.32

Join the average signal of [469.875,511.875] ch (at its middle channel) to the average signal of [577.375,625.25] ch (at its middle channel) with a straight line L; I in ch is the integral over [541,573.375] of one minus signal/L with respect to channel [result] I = 7.5 ch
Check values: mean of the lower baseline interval 17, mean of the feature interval 13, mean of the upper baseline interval 16.8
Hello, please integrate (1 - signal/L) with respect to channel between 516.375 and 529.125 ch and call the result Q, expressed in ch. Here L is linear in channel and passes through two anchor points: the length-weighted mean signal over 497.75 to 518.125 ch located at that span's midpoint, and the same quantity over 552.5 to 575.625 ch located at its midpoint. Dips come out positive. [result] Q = 2.00 ch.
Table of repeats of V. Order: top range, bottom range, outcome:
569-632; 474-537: 1.10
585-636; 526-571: 1.48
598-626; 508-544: 1.40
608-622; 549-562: 1.28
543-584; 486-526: 0.87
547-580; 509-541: 1.19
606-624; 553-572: 1.10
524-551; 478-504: 0.52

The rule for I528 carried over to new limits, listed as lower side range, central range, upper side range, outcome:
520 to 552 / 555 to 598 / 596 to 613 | -0.184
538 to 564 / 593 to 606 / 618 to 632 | -0.118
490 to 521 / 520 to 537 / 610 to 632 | 0.451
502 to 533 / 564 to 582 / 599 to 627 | -0.038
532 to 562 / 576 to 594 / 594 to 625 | -0.192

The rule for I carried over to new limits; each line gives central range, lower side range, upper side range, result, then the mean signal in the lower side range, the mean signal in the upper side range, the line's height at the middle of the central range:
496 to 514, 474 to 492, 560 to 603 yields -0.08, 17.1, 16.6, 17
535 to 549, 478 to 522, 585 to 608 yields 7.82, 16.8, 16.7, 16.8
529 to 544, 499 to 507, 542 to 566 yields 6.56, 17.1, 12.2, 13.9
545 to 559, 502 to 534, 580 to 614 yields 3.79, 14.6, 16.8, 15.5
